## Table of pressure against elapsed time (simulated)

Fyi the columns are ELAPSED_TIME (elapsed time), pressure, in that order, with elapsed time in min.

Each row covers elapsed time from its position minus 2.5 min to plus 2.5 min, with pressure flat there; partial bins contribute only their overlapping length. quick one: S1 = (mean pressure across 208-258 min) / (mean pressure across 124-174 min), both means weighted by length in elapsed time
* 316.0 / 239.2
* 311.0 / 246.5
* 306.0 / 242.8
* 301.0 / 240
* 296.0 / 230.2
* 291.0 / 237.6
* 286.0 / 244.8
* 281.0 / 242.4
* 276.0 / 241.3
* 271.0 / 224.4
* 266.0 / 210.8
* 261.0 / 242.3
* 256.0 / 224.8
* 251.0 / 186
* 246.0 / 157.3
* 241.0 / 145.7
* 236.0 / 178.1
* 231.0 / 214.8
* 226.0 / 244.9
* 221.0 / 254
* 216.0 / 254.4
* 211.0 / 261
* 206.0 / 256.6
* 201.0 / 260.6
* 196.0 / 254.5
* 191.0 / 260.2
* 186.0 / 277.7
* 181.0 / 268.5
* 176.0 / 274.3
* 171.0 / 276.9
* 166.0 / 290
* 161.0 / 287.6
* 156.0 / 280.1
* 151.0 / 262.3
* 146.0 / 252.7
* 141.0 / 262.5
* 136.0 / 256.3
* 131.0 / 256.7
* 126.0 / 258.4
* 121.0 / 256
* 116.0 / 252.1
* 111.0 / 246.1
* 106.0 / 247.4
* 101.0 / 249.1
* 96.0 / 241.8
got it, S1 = 0.8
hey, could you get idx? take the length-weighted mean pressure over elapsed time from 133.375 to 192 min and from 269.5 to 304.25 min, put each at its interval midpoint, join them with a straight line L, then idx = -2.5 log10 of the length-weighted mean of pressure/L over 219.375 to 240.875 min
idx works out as 0.19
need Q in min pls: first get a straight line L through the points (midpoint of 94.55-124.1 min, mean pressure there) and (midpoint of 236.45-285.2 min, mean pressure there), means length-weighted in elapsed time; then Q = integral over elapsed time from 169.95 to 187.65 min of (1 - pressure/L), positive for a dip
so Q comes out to -3.3 min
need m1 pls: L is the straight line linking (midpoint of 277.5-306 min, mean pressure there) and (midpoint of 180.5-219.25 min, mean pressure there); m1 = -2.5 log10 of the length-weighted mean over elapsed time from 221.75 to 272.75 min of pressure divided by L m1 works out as 0.22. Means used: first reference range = 261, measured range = 204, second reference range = 239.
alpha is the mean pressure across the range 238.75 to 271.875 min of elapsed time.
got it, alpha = 198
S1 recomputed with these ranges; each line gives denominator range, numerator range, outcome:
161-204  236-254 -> 0.62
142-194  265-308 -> 0.86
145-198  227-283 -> 0.76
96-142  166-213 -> 1.06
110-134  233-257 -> 0.69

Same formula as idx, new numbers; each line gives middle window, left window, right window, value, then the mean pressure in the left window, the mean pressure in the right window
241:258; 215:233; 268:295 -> 0.30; 242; 237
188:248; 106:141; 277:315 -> 0.08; 254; 241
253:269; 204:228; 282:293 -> 0.10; 254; 242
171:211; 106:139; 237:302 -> -0.13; 254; 216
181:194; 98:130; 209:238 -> -0.12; 252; 235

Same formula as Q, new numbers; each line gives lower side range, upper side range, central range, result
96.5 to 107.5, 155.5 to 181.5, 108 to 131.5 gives 0.24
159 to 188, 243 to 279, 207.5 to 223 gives -0.60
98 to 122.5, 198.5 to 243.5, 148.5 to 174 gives -4.10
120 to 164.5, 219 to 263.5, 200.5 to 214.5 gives -2.10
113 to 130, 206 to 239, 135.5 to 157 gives -1.02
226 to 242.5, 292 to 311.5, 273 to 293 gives -1.37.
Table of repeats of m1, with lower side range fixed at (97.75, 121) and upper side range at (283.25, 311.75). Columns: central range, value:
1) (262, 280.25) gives 0.06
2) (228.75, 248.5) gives 0.37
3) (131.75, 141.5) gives -0.04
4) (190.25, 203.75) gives -0.06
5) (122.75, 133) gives -0.04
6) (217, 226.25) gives -0.03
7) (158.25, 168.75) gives -0.17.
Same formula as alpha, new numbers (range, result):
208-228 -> 254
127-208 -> 267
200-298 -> 225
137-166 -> 270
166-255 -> 238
